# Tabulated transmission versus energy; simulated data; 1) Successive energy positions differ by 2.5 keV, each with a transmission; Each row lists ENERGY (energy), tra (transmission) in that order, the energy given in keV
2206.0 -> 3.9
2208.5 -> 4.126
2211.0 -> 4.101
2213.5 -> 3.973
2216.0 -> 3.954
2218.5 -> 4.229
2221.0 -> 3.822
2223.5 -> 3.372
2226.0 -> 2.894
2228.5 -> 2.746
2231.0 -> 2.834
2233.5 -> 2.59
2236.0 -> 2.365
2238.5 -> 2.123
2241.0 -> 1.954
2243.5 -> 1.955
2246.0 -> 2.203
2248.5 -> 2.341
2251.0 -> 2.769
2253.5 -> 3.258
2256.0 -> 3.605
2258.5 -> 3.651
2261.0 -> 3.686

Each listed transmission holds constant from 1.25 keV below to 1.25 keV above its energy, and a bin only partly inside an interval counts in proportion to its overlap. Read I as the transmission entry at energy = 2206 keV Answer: 3.9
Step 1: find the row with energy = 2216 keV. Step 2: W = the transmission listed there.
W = 3.954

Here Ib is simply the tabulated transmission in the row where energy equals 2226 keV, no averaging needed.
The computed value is 2.894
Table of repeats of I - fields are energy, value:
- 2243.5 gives 1.955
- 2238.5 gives 2.123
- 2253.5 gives 3.258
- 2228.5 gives 2.746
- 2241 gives 1.954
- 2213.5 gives 3.973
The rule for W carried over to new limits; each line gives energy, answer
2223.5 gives 3.372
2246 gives 2.203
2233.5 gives 2.59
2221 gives 3.822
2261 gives 3.686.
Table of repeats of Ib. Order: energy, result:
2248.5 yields 2.341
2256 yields 3.605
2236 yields 2.365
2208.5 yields 4.126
